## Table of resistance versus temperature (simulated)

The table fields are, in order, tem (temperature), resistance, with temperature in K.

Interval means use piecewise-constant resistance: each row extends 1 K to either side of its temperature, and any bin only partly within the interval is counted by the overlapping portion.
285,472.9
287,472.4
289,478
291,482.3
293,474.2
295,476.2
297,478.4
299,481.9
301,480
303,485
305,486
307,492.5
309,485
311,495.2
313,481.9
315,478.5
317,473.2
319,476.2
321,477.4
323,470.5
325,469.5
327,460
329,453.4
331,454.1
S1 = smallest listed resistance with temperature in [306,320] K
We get 473.2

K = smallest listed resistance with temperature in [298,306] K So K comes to 480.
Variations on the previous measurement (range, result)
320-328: 460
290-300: 474.2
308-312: 485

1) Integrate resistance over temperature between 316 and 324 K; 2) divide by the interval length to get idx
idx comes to 474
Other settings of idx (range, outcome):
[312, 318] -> 478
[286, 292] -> 478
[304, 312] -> 490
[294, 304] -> 480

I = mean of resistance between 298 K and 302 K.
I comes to 481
